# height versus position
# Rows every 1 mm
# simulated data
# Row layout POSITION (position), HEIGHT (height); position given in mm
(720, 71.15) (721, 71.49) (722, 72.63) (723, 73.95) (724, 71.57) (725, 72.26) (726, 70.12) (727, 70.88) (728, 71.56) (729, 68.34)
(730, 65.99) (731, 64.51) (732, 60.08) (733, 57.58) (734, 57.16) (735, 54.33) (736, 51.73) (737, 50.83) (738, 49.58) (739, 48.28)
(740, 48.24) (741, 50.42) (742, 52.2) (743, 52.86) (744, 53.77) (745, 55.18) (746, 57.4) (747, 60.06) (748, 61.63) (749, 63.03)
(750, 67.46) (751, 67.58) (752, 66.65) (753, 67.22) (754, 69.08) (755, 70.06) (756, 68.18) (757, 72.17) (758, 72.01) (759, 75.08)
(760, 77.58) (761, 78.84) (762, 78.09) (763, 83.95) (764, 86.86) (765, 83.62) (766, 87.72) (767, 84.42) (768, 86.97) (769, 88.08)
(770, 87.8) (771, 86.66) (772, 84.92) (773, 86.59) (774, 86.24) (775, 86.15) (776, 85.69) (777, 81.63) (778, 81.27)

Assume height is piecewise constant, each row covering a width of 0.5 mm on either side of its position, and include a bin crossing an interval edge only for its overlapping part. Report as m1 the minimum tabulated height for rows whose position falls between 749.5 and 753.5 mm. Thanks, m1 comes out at 66.65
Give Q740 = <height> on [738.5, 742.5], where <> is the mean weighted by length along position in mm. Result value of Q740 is 49.8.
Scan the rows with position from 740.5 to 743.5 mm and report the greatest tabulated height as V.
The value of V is 52.86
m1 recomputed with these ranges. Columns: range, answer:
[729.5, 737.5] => 50.83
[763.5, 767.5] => 83.62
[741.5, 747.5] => 52.2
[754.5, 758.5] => 68.18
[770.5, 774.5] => 84.92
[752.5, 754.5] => 67.22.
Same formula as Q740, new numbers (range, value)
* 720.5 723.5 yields 72.7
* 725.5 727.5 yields 70.5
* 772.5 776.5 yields 86.2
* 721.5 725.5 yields 72.6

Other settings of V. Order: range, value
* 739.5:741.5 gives 50.42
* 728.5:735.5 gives 68.34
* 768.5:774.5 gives 88.08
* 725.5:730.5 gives 71.56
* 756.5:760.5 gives 77.58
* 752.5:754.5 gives 69.08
